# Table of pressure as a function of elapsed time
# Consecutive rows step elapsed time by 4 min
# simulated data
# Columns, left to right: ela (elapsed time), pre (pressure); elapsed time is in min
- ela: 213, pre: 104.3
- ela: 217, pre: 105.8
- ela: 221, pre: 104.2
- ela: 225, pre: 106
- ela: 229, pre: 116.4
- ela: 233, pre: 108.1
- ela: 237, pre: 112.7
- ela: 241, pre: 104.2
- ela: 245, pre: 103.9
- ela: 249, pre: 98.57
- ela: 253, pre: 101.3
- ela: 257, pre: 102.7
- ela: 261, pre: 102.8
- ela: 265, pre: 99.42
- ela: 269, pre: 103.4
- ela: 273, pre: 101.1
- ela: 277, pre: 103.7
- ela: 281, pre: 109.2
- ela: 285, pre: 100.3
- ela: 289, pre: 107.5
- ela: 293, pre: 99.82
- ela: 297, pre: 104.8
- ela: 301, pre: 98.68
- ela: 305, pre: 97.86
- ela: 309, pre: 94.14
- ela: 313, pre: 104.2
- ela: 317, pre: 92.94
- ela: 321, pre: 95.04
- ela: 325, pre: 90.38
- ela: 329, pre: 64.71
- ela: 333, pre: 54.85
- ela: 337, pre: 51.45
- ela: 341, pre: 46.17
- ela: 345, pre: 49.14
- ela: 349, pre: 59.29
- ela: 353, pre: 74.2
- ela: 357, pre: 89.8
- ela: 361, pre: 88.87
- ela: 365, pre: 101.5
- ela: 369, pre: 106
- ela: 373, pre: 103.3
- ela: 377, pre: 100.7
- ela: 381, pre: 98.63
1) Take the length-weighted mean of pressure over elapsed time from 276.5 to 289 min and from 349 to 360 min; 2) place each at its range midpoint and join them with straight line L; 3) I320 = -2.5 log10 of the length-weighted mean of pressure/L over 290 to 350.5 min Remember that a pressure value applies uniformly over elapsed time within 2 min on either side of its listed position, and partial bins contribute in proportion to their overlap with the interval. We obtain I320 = 0.14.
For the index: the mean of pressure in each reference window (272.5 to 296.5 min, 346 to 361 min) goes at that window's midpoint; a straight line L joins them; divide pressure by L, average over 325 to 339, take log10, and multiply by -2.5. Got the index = 0.335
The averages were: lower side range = 104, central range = 61.8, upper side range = 74.7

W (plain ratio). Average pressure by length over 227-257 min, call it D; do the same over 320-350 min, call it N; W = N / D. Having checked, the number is 0.59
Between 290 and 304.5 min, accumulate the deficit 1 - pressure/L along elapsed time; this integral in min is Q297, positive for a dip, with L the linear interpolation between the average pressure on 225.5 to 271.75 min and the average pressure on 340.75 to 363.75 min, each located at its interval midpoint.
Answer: -2.0 min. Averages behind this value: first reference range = 105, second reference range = 70.7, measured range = 101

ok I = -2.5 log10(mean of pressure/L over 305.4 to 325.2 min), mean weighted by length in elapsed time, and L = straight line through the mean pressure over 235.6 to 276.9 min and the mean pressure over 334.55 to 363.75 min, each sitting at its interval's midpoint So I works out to -0.20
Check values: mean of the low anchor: 103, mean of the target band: 96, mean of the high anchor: 66.3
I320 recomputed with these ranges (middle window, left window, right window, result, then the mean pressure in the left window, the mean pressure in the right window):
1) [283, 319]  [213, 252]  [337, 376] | -0.10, 106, 78.9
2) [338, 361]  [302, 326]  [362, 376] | 0.46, 96.1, 102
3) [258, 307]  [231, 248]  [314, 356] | -0.15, 107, 69.2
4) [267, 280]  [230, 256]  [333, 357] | -0.13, 105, 58.8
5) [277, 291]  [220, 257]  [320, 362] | -0.18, 106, 68.4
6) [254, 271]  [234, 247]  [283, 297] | 0.03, 107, 103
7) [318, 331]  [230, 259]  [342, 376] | 0.07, 105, 83.4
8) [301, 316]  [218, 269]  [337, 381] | -0.08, 105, 81.3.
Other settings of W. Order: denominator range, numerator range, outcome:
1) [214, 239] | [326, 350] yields 0.51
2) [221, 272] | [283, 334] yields 0.89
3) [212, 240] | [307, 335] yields 0.79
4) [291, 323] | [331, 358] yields 0.61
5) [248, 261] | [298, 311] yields 0.96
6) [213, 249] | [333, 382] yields 0.74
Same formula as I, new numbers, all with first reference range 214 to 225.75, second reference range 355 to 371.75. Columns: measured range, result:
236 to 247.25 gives -0.02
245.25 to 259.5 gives 0.02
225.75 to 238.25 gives -0.07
